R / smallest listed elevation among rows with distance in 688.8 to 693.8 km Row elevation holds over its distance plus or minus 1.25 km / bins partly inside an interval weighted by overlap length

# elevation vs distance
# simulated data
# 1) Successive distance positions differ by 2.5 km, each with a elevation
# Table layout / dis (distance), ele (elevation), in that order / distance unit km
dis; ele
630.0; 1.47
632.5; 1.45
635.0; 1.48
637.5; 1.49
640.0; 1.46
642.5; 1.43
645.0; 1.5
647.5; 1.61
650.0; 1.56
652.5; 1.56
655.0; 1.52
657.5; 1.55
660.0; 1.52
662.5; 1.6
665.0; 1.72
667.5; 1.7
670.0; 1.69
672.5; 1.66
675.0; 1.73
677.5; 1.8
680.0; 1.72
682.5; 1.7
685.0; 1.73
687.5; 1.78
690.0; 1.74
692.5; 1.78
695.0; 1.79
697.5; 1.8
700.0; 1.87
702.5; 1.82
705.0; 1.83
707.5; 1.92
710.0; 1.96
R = 1.74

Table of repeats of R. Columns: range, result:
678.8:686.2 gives 1.7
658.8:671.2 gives 1.52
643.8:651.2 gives 1.5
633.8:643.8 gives 1.43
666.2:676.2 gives 1.66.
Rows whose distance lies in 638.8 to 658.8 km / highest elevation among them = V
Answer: 1.61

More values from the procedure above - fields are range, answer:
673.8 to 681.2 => 1.8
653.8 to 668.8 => 1.72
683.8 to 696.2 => 1.79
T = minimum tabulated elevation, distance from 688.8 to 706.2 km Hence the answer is 1.74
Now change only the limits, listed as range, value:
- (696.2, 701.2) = 1.8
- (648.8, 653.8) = 1.56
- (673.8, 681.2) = 1.72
